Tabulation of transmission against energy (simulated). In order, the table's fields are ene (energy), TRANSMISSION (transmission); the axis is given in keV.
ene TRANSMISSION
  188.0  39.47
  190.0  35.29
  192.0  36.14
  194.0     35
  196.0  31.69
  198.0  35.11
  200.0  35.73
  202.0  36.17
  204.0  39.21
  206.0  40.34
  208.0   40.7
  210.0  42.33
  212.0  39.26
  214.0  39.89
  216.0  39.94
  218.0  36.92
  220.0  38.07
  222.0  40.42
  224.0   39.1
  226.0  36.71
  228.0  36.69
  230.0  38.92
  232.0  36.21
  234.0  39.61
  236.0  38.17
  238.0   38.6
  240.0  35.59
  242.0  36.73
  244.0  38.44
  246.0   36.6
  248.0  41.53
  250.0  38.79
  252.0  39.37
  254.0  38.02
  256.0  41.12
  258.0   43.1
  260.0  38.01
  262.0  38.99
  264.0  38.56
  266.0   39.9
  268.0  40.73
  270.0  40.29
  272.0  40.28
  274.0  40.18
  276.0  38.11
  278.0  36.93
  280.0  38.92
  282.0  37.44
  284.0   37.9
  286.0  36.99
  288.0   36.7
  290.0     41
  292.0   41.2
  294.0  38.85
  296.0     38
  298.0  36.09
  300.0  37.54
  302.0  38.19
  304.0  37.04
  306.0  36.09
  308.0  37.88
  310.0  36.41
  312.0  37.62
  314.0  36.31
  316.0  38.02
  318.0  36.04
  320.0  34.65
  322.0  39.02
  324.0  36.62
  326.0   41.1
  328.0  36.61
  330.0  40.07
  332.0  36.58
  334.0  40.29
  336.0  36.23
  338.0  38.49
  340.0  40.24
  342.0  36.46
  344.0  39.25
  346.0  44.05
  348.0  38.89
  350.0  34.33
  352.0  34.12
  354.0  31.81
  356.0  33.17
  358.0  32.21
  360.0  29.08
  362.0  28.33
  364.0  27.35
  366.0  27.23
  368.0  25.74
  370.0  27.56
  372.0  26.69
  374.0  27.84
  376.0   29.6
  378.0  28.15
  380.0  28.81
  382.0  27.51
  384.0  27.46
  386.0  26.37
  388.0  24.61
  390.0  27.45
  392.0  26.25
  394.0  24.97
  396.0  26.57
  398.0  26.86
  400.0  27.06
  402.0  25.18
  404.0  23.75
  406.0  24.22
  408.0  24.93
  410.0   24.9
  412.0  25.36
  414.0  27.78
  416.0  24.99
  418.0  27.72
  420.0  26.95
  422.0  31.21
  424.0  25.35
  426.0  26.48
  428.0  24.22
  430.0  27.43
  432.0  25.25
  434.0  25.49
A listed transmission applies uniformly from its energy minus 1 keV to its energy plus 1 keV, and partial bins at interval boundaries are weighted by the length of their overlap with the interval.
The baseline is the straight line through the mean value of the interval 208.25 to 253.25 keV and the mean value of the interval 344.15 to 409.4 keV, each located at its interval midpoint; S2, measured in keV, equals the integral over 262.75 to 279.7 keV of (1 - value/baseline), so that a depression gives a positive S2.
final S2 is -1.6 keV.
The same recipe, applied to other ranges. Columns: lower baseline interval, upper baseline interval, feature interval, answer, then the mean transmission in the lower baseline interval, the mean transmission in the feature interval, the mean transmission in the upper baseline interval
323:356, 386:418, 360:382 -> 2.7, 37.7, 27.8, 25.7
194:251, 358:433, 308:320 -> -1.8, 38.1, 36.8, 26.8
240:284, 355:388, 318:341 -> -4.1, 39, 38.1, 28.2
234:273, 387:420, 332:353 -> -4.7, 39.1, 38.2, 25.8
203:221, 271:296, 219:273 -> 0.5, 39.6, 38.8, 38.7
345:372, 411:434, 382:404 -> 2.0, 31.6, 26.2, 26.6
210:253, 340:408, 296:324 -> -2.9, 38.5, 37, 29.5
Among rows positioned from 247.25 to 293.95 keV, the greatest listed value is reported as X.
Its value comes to 43.1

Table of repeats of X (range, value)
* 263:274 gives 40.73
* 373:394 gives 29.6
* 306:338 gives 41.1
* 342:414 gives 44.05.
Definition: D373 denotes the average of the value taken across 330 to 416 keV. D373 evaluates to 30.1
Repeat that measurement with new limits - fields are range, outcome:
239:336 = 38.3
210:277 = 38.9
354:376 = 28.7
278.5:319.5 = 37.7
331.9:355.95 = 37.4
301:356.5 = 37.4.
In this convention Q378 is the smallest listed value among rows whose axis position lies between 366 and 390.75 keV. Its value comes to 24.61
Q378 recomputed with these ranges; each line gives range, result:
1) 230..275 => 35.59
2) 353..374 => 25.74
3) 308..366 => 27.23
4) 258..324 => 34.65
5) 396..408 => 23.75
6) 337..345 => 36.46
